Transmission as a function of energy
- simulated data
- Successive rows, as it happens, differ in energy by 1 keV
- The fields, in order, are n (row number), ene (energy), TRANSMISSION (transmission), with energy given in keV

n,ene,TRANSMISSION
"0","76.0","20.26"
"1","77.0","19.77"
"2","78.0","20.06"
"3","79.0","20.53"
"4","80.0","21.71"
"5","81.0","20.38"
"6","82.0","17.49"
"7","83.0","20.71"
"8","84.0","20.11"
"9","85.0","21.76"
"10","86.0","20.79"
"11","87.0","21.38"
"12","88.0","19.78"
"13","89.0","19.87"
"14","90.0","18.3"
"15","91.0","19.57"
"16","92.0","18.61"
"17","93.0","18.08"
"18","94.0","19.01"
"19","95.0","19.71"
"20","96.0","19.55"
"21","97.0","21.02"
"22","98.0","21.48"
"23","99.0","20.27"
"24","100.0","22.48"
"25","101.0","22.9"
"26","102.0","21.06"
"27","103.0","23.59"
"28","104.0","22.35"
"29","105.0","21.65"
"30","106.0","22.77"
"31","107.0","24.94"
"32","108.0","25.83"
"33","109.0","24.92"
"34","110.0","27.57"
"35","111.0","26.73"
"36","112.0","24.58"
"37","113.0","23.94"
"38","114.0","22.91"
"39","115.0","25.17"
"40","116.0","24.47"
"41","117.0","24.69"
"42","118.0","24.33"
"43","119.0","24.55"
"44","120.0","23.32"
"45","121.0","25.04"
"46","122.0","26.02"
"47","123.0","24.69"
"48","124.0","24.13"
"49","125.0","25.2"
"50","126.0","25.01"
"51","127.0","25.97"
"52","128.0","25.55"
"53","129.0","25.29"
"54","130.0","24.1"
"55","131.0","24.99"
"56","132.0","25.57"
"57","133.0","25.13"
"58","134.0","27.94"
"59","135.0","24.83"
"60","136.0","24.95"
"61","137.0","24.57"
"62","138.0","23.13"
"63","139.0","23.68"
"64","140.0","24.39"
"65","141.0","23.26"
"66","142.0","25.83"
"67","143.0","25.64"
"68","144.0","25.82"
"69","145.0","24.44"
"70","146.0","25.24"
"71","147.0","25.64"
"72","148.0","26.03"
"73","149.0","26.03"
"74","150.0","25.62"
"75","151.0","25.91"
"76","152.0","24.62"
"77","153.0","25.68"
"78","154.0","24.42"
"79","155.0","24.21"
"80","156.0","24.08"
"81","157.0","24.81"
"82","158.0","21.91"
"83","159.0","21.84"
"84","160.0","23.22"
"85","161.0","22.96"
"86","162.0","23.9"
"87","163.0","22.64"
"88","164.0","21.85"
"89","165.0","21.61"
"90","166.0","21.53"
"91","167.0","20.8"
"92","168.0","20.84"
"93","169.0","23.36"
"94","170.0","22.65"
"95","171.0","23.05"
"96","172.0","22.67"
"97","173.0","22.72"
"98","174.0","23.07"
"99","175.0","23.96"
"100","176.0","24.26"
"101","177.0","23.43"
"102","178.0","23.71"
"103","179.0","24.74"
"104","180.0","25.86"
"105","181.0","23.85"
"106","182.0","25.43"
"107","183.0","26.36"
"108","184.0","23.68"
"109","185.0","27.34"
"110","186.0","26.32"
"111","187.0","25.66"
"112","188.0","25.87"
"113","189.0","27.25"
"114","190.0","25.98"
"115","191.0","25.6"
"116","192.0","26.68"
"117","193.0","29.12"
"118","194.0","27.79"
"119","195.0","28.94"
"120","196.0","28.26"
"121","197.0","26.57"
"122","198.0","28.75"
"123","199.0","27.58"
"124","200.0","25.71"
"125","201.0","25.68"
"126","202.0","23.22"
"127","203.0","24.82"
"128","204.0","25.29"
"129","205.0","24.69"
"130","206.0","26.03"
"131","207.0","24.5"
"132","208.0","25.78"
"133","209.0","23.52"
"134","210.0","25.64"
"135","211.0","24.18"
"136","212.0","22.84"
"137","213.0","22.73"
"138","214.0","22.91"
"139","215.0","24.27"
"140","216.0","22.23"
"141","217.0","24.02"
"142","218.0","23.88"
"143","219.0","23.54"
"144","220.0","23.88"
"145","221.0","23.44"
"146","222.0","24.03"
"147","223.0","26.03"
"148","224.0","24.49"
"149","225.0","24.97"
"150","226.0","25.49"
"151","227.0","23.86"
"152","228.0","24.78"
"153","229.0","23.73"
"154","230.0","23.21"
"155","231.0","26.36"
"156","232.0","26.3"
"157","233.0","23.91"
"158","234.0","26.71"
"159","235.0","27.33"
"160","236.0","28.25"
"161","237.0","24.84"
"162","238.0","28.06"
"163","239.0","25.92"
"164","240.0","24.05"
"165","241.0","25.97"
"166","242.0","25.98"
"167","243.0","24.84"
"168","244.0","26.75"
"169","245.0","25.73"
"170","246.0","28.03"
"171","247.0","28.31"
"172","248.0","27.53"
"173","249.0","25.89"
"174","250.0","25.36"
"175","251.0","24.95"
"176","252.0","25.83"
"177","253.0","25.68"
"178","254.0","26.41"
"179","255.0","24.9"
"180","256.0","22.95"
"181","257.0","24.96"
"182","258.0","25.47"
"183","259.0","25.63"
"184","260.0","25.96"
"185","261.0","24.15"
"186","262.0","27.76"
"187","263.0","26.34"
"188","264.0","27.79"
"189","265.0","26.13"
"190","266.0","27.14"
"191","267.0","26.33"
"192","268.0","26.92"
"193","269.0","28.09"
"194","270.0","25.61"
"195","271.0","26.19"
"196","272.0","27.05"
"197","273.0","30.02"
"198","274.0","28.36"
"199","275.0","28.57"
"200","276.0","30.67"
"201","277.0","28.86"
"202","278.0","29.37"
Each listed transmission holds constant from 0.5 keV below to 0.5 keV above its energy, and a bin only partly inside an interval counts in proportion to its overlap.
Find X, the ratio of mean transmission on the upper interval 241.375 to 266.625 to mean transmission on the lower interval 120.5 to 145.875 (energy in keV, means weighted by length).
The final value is 1.04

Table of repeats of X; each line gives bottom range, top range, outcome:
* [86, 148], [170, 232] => 1.06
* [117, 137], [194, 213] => 1.02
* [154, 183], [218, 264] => 1.10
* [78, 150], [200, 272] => 1.09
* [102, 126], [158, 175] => 0.92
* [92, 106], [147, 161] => 1.17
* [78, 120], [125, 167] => 1.11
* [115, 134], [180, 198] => 1.06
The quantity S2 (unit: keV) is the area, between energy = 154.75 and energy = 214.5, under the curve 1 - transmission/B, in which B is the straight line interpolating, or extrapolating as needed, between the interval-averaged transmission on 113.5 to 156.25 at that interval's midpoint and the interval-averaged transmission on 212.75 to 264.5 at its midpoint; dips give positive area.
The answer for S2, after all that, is 1.3 keV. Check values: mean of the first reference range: 24.9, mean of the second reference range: 25.3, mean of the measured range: 24.6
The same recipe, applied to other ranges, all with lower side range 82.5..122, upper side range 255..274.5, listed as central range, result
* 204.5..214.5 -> 0.30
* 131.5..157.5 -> -1.83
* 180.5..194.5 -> -0.98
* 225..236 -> 0.12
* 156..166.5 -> 0.50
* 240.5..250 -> -0.20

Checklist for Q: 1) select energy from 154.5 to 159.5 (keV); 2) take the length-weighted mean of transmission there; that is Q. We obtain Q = 23.4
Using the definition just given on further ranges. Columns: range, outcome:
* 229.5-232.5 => 25.3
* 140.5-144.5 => 25.1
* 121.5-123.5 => 25.4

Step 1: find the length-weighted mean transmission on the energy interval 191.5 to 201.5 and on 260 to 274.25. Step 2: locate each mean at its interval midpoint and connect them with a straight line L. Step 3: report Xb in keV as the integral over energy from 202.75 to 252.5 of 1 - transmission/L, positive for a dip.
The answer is 3.9 keV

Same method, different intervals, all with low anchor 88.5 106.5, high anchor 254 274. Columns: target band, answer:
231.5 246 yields -0.4 keV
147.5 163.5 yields -1.1 keV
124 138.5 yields -2.2 keV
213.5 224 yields 0.4 keV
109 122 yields -2.2 keV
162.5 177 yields 0.4 keV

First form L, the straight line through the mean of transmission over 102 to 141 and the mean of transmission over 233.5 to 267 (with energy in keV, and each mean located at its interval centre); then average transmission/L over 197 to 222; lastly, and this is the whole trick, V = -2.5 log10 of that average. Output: 0.05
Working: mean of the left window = 24.6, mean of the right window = 26.1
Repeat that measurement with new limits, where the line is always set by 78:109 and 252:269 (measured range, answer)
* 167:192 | -0.04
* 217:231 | 0.02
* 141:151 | -0.13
